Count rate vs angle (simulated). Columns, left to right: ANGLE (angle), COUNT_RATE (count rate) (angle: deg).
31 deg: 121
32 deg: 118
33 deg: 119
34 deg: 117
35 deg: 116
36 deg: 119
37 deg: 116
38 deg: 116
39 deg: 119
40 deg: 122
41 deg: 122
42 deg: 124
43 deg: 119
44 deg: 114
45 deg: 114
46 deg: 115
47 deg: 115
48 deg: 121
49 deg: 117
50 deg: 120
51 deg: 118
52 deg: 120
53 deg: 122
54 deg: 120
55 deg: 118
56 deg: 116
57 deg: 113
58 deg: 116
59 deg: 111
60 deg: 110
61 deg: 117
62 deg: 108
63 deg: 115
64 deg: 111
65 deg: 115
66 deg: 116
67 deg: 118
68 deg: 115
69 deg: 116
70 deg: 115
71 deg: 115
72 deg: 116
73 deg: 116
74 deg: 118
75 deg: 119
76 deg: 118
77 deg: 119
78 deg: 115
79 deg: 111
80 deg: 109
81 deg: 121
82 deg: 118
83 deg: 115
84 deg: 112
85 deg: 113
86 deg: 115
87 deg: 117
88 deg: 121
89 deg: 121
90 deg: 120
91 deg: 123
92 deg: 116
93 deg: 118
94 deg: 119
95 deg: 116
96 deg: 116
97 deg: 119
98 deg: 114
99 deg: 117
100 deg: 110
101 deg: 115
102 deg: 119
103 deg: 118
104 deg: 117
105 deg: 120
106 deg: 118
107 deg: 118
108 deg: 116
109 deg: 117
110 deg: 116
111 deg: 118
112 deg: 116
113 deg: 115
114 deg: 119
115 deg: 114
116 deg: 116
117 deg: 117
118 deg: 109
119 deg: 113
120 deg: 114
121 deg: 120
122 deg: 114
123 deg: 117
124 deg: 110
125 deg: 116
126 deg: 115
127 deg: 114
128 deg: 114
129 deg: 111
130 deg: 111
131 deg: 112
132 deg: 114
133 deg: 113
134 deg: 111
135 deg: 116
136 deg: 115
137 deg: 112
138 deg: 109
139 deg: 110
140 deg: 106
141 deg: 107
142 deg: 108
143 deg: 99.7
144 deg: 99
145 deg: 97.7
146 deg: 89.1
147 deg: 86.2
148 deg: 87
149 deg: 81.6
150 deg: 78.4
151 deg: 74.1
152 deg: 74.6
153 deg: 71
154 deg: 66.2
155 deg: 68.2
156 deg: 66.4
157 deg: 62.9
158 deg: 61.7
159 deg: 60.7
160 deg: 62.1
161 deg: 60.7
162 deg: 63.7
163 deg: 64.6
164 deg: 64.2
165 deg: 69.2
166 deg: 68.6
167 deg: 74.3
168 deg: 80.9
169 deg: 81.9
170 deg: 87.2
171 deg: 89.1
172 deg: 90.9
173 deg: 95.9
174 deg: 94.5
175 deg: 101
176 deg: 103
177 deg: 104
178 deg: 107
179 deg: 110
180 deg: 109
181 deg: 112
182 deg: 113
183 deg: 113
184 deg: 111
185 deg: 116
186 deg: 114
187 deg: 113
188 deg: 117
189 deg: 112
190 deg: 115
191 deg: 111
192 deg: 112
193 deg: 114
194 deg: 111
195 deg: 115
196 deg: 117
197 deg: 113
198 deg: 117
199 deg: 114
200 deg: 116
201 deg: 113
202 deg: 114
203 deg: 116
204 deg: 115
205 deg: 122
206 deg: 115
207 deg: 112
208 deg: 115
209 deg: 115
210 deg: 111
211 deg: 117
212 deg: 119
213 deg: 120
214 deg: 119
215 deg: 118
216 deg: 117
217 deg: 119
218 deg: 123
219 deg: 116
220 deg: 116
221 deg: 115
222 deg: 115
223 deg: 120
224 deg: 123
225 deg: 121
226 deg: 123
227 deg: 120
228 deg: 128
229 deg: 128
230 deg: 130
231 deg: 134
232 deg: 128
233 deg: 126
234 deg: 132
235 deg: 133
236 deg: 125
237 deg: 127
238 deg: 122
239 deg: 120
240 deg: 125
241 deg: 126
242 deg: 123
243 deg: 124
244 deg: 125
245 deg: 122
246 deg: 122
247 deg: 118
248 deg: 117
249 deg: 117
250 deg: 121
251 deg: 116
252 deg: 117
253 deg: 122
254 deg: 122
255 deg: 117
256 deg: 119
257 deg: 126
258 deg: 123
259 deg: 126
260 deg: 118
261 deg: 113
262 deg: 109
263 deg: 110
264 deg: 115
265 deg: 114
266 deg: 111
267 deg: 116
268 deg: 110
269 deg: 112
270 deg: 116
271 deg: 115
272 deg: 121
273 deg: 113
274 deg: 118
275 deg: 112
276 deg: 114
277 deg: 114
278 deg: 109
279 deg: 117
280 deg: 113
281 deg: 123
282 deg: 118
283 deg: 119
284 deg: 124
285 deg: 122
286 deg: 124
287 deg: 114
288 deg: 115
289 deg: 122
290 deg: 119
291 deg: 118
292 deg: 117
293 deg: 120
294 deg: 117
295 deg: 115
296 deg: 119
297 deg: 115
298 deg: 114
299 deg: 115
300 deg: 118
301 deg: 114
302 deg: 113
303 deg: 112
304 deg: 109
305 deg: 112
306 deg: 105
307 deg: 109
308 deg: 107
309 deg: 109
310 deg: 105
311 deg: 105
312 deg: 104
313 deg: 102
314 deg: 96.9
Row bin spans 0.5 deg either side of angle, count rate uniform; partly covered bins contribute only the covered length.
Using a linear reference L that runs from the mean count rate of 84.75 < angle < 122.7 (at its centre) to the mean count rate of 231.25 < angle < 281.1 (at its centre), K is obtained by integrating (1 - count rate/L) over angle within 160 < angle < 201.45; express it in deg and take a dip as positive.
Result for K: 6.4 deg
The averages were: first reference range 117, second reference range 119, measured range 99.7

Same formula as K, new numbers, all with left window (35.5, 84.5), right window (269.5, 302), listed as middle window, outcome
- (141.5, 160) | 6.0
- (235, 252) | -0.8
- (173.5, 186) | 0.9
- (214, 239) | -1.4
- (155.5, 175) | 7.1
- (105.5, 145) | 1.3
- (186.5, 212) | 0.5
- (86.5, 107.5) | -0.2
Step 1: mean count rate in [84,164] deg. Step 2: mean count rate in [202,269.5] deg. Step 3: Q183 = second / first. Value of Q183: 1.1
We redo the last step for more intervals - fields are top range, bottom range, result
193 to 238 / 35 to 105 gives 1.02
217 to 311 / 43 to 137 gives 1.02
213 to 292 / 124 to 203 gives 1.22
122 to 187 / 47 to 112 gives 0.81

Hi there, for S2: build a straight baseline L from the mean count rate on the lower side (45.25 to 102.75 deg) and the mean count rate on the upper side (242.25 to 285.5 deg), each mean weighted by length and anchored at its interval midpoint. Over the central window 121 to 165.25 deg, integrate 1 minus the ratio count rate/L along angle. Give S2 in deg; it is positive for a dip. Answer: 9.1 deg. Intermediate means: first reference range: 116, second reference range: 117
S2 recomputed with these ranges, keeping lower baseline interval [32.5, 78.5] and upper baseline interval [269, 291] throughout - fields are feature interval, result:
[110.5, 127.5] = 0.3 deg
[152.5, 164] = 5.2 deg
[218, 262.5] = -1.9 deg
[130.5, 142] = 0.6 deg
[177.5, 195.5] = 0.7 deg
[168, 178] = 2.0 deg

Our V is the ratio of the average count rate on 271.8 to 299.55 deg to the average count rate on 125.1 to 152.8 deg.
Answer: 1.1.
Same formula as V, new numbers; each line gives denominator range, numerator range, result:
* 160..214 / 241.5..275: 1.14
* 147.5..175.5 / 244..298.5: 1.56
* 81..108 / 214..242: 1.05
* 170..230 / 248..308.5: 1.02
